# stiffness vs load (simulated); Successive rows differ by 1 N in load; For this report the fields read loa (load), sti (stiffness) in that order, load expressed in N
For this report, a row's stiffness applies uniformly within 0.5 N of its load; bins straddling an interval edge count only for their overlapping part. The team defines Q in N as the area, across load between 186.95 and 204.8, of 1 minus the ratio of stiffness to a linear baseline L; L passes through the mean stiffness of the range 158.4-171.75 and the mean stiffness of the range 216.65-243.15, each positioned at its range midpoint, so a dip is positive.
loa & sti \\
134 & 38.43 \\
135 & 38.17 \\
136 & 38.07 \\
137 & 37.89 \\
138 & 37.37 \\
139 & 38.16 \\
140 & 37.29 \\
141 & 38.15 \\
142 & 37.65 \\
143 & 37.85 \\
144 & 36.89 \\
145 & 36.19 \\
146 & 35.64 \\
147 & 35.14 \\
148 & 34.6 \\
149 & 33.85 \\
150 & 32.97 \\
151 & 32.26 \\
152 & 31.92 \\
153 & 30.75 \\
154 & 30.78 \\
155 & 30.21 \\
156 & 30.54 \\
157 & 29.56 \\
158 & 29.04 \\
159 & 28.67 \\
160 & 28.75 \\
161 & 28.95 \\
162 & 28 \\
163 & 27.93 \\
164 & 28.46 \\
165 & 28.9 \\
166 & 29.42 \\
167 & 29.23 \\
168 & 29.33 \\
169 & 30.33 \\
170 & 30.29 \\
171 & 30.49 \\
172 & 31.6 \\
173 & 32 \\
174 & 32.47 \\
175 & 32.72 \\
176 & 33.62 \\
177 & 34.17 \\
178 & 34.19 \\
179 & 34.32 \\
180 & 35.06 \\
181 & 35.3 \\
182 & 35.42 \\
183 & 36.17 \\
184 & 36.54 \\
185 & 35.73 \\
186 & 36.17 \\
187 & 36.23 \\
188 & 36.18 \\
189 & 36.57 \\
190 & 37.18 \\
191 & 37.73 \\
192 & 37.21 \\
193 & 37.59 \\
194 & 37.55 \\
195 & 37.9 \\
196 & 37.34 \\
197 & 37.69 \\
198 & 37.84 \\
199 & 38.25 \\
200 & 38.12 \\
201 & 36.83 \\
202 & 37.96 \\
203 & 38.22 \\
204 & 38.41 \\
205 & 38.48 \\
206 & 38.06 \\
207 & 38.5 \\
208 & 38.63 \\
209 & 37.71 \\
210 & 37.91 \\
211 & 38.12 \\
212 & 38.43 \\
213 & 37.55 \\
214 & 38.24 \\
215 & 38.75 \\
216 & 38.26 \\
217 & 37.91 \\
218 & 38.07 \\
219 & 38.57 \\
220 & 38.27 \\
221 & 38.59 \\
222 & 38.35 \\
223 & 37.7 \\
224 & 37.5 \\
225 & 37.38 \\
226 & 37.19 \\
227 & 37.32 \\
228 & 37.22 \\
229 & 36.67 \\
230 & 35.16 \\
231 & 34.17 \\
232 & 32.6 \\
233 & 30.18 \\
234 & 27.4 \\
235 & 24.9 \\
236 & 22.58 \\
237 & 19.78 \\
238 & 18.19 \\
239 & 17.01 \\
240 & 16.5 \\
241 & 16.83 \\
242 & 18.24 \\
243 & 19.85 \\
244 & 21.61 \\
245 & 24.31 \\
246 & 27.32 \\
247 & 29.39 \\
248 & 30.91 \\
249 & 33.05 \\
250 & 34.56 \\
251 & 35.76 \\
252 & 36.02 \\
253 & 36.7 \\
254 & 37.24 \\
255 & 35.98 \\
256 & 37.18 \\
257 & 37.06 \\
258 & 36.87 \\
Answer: -4.58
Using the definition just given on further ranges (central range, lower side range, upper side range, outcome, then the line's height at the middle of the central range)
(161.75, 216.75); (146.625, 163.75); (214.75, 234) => -2.7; 33.6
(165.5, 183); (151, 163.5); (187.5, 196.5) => 0.5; 33.4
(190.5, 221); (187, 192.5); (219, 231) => -0.8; 37.1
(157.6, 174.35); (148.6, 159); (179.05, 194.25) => 1.7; 33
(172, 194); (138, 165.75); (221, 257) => -2.5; 31.8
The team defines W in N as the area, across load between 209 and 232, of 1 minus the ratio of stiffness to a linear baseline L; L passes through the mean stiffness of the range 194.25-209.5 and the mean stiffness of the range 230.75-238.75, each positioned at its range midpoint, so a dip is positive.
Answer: -4.9 N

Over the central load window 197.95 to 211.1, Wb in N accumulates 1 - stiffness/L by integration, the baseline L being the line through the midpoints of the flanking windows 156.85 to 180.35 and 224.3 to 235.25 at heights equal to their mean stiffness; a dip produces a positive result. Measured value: -2.2 N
